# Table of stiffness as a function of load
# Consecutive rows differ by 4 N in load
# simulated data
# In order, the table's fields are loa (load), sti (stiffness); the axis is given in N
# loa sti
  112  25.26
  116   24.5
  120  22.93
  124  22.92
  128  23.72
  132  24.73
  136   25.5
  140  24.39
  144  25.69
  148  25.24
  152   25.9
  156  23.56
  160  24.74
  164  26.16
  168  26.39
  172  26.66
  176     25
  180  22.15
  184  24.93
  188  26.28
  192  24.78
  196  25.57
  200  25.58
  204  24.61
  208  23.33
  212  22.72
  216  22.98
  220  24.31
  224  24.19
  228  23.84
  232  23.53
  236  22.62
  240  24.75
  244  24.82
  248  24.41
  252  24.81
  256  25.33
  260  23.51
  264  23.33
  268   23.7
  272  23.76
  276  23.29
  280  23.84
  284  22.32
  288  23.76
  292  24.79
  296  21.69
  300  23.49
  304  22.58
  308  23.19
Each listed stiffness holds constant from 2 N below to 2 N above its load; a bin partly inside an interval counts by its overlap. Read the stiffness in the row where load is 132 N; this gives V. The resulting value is 24.73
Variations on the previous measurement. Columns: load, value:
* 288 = 23.76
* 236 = 22.62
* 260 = 23.51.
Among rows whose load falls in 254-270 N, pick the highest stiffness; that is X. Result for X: 25.33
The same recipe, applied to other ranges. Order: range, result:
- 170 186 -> 26.66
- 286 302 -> 24.79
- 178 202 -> 26.28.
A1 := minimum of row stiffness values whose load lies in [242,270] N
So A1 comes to 23.33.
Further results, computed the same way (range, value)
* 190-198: 24.78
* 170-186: 22.15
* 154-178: 23.56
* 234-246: 22.62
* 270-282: 23.29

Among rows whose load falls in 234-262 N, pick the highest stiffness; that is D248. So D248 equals 25.33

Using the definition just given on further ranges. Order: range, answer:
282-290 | 23.76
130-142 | 25.5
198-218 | 25.58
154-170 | 26.39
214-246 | 24.82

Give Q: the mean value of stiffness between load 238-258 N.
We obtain 24.8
